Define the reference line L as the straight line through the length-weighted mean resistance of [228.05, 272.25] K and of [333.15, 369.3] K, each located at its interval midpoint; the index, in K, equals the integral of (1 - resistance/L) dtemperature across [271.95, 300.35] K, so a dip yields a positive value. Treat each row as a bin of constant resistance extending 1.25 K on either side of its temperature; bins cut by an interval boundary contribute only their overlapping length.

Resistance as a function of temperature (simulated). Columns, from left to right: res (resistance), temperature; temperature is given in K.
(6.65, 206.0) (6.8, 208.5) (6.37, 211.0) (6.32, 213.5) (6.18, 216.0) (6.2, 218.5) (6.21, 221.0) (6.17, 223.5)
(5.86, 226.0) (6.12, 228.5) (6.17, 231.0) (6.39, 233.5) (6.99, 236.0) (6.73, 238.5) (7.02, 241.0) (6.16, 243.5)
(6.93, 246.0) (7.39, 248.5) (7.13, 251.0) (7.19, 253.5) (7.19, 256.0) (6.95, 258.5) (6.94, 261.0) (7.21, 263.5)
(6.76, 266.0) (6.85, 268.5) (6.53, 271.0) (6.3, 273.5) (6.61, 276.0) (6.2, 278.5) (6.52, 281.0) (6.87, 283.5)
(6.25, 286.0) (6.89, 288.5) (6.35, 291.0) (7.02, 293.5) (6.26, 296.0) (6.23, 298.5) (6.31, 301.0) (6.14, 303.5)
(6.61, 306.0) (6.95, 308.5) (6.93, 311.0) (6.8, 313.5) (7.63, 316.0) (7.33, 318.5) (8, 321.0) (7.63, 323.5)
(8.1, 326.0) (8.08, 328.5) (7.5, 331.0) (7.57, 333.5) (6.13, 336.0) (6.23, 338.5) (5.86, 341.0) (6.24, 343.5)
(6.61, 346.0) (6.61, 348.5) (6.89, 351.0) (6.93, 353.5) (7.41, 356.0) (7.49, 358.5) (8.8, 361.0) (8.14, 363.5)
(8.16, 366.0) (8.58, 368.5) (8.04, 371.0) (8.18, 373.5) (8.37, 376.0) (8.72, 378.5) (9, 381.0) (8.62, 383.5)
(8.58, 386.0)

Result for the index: 1.8 K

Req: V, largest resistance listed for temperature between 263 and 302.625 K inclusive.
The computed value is 7.21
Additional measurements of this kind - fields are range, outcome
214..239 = 6.99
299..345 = 8.1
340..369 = 8.8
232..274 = 7.39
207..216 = 6.8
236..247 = 7.02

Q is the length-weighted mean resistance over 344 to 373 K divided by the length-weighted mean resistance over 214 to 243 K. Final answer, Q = 1.19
